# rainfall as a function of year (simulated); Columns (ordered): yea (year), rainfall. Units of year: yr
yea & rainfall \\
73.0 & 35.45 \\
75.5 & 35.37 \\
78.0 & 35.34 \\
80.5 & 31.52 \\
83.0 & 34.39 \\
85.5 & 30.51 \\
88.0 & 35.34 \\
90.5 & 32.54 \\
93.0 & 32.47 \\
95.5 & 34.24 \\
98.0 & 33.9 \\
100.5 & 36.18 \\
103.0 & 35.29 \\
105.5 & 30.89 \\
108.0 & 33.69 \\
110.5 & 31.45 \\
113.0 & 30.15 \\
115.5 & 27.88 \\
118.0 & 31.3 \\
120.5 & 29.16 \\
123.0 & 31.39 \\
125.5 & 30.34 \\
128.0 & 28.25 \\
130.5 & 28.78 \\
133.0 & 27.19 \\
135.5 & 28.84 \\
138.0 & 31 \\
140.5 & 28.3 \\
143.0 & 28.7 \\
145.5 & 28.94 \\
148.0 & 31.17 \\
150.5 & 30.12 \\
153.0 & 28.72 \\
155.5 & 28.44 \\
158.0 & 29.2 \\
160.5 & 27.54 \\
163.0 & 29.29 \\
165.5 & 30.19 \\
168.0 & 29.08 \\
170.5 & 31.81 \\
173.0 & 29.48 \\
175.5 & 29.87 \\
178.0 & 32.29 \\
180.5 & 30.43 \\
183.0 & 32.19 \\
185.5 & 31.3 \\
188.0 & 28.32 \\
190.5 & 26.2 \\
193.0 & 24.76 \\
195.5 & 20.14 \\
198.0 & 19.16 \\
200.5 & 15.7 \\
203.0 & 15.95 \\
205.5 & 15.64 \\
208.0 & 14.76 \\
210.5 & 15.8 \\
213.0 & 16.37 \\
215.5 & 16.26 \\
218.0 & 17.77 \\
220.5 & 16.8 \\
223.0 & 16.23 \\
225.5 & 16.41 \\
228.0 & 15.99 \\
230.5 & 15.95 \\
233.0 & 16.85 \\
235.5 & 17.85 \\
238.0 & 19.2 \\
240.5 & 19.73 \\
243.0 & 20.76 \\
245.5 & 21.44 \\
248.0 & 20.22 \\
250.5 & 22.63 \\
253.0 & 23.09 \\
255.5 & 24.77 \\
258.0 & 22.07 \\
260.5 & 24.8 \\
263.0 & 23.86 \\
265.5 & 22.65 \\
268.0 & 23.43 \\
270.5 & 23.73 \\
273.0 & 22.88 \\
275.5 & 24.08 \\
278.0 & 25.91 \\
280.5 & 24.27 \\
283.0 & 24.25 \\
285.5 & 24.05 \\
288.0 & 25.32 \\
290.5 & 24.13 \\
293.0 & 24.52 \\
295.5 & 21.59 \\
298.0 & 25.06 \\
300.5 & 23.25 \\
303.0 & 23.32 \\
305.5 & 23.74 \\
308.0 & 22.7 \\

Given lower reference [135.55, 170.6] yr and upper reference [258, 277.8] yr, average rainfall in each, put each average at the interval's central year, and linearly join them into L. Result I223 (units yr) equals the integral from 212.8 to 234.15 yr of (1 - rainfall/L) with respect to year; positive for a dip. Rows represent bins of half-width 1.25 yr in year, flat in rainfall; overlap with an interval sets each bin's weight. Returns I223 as 7.71 yr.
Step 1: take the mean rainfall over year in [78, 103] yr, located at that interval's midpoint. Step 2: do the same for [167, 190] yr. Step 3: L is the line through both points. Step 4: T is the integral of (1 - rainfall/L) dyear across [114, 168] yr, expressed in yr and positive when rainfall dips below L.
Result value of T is 4.3 yr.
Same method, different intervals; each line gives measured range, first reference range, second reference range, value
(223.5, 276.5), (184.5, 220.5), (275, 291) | 3.95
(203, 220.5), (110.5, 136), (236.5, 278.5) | 6.16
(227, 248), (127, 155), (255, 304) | 5.64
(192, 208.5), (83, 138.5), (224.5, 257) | 3.76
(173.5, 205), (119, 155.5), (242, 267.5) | 1.31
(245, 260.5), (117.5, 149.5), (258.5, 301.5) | 1.46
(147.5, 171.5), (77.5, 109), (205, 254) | -3.27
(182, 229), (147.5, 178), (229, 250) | 8.40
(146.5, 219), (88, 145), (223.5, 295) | 5.06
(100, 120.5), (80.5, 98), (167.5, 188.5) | 0.51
